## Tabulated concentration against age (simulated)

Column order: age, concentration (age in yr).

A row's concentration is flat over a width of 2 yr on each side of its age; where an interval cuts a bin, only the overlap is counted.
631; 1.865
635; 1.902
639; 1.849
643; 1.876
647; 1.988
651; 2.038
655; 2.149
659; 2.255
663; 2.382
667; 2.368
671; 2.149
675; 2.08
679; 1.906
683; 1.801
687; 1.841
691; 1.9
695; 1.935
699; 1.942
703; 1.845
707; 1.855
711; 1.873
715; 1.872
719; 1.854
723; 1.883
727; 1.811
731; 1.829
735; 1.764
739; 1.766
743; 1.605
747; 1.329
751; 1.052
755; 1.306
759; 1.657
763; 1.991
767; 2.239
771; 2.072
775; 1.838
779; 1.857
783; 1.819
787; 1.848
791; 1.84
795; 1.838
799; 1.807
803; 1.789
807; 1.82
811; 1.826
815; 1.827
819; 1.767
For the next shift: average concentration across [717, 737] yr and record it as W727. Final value 1.83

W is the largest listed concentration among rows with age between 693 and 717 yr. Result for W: 1.942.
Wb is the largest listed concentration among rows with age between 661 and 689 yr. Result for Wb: 2.382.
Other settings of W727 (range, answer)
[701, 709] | 1.85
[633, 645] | 1.88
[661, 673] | 2.3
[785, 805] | 1.82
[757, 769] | 1.96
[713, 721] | 1.86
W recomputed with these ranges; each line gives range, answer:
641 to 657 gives 2.149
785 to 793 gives 1.848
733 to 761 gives 1.766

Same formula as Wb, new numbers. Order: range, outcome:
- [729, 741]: 1.829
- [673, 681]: 2.08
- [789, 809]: 1.84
